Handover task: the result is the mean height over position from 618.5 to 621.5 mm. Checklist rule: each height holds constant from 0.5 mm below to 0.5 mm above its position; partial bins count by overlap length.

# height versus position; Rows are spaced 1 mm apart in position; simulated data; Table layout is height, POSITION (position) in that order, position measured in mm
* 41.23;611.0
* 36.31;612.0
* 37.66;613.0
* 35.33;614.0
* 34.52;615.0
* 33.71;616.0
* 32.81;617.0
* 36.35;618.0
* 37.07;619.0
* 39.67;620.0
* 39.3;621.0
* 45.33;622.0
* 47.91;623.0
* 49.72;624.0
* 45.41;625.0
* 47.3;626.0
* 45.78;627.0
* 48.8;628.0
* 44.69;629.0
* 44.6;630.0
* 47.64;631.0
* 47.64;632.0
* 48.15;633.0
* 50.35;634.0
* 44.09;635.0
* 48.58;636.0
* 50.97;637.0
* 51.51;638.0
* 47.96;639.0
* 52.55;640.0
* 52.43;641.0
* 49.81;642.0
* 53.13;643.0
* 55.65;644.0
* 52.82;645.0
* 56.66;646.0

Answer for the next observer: 38.7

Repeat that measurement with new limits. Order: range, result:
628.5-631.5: 45.6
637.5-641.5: 51.1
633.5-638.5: 49.1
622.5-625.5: 47.7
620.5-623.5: 44.2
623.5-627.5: 47.1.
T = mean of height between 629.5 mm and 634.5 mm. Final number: 47.7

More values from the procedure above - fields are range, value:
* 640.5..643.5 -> 51.8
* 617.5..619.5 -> 36.7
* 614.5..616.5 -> 34.1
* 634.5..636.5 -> 46.3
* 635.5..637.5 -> 49.8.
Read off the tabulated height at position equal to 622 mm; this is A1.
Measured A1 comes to 45.33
